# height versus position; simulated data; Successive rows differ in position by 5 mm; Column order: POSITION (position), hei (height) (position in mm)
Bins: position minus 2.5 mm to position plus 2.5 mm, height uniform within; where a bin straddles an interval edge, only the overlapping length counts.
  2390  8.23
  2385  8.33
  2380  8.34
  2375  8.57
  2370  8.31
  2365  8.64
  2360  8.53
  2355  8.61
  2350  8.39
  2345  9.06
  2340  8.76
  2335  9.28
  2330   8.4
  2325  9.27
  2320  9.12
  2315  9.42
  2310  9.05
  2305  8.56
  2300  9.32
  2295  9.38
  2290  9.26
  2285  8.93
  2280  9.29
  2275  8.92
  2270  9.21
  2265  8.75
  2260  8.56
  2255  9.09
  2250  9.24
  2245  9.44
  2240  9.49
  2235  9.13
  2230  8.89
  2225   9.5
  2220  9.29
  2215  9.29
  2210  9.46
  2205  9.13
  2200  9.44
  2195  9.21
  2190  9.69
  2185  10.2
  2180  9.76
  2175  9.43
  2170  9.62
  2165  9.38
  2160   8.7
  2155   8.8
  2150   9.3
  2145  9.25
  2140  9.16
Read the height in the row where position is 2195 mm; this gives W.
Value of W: 9.21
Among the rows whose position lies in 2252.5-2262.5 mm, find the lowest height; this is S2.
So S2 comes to 8.56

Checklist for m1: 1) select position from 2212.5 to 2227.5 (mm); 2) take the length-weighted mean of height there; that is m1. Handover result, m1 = 9.36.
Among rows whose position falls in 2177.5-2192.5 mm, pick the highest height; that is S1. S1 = 10.2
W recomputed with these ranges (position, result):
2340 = 8.76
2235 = 9.13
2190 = 9.69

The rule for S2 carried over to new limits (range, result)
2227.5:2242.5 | 8.89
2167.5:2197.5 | 9.21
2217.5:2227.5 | 9.29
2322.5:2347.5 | 8.4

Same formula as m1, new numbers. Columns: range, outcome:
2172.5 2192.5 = 9.77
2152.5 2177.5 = 9.19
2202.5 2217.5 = 9.29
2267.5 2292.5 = 9.12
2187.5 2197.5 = 9.45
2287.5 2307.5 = 9.13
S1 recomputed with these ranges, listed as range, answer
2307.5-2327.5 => 9.42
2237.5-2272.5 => 9.49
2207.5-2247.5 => 9.5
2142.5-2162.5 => 9.3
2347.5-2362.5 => 8.61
